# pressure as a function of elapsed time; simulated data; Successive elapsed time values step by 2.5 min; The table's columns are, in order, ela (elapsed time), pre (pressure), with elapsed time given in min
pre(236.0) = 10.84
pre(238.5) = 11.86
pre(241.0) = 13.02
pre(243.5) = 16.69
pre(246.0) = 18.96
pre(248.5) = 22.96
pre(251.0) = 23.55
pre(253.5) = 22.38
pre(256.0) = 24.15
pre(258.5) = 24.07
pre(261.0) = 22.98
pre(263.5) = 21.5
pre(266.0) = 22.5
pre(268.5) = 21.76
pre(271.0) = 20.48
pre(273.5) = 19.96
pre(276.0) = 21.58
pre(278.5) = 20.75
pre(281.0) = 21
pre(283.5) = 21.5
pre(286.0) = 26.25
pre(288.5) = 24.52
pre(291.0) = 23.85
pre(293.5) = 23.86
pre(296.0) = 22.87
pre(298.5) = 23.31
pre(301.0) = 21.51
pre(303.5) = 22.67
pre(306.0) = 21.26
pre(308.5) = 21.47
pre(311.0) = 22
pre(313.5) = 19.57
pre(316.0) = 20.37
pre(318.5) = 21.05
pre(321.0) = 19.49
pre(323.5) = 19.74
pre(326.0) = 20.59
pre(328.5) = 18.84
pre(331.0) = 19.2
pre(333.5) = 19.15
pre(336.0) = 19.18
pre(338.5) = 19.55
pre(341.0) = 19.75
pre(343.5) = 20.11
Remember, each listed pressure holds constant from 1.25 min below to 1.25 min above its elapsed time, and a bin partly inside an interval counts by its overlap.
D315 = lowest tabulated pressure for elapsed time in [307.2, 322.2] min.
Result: 19.49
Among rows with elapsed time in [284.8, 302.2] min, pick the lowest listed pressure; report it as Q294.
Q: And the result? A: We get 21.51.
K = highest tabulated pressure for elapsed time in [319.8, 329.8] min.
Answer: 20.59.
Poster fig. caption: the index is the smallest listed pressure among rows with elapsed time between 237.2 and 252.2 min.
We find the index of 11.86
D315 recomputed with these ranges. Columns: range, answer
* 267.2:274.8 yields 19.96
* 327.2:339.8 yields 18.84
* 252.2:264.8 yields 21.5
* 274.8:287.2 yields 20.75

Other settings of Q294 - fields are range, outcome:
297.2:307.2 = 21.26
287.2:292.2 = 23.85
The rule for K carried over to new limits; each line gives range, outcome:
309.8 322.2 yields 22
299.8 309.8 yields 22.67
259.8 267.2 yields 22.98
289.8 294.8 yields 23.86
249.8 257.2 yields 24.15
